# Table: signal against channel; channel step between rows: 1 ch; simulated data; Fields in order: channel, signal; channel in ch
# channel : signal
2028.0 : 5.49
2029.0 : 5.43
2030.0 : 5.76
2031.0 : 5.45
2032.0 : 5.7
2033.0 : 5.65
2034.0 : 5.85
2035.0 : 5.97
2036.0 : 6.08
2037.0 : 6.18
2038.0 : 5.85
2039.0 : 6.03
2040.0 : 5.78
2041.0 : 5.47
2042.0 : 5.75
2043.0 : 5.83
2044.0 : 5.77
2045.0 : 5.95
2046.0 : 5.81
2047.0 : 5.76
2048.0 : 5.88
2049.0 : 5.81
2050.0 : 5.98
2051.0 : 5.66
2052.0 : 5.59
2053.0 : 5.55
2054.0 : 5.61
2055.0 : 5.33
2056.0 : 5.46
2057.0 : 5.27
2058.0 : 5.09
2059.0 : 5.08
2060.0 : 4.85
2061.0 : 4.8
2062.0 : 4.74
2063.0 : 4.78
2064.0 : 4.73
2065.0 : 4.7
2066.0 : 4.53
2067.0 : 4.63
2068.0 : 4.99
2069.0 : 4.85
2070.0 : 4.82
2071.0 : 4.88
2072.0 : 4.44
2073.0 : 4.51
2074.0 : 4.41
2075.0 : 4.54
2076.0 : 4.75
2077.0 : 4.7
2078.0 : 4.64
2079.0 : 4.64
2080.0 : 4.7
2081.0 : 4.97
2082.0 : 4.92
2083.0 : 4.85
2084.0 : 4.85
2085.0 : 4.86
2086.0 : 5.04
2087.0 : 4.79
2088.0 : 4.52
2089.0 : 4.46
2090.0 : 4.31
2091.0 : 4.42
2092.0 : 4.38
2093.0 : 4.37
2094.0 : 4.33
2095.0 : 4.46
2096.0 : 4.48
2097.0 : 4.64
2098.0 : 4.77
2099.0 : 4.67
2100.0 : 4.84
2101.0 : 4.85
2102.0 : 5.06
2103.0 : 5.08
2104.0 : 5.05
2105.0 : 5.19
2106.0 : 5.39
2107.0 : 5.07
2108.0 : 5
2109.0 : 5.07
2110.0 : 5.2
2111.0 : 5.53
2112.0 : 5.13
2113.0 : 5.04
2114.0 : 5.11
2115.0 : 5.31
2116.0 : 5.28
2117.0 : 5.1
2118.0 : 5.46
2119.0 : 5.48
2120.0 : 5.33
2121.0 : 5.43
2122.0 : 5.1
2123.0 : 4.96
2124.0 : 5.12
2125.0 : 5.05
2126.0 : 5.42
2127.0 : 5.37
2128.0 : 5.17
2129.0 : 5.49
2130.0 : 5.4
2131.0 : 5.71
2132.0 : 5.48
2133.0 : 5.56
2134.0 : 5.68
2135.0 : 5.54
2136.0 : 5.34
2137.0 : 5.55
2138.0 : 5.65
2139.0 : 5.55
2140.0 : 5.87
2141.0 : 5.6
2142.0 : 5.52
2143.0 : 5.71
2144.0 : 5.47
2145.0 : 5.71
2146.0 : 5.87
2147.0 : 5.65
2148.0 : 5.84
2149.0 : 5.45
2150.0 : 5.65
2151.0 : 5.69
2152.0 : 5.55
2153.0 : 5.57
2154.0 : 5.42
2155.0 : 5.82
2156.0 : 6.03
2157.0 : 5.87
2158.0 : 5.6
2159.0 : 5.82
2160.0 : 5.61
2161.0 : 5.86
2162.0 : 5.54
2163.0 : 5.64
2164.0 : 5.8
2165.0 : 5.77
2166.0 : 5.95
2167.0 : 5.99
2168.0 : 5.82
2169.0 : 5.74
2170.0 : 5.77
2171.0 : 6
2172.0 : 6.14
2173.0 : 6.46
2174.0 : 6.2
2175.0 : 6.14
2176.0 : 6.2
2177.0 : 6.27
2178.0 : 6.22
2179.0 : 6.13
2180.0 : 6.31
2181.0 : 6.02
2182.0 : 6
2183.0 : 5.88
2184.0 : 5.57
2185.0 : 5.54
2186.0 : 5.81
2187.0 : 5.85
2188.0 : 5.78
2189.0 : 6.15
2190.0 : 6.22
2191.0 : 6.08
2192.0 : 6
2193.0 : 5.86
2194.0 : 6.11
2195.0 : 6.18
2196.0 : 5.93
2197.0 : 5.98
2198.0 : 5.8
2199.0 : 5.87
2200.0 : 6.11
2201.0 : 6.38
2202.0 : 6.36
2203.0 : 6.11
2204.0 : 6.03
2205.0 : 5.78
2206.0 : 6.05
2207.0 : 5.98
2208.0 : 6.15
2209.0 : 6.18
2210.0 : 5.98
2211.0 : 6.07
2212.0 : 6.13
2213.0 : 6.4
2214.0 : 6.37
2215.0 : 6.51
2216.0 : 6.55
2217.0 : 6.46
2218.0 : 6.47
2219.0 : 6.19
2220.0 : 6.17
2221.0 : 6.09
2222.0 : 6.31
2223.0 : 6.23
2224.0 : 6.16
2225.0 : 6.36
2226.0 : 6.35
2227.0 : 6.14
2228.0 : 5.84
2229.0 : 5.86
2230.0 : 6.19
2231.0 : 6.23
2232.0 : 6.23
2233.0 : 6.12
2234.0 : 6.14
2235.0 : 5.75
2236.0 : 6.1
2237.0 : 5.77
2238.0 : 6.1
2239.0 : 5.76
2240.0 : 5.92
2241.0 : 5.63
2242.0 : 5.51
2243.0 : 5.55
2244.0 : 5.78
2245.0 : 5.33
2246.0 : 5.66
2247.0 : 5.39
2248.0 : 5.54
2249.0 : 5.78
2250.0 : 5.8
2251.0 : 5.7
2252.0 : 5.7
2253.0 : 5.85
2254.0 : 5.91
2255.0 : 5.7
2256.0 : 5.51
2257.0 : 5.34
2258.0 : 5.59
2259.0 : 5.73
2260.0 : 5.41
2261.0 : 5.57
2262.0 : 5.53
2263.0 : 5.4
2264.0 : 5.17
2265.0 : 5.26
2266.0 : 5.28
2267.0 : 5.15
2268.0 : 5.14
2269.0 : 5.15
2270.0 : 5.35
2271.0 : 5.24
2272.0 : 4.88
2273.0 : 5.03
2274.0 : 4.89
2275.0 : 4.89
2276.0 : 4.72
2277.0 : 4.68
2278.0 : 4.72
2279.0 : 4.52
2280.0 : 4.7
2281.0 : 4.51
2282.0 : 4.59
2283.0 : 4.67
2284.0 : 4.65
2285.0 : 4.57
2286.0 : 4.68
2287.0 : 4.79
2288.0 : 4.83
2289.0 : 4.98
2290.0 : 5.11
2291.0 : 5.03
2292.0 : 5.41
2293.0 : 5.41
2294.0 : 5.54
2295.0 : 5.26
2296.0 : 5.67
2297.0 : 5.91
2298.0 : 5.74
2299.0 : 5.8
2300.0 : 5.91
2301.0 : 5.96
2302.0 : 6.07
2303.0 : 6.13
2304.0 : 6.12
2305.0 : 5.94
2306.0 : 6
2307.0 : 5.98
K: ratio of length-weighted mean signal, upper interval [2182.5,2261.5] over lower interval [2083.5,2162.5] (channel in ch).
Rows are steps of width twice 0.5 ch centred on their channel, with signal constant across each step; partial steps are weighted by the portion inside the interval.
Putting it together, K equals 1.13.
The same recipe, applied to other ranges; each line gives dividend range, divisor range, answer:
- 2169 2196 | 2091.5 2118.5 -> 1.22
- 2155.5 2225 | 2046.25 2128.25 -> 1.21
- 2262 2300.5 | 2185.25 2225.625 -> 0.83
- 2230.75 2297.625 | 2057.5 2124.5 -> 1.10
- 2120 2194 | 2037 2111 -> 1.14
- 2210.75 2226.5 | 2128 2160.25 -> 1.12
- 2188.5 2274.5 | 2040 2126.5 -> 1.16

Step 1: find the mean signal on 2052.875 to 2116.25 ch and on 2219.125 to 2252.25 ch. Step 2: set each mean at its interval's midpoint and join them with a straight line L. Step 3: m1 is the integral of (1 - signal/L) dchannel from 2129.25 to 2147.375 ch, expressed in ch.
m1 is -1.3 ch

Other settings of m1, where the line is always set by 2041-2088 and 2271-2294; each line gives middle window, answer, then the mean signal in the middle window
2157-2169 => -1.9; 5.77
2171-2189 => -3.9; 6.03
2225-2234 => -2.2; 6.13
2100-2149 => -3.3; 5.36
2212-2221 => -2.6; 6.36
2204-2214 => -2.4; 6.09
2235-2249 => -2.3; 5.7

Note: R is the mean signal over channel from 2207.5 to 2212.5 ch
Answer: 6.1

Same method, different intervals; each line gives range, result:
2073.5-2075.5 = 4.47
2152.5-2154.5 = 5.5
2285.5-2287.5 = 4.73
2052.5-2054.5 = 5.58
